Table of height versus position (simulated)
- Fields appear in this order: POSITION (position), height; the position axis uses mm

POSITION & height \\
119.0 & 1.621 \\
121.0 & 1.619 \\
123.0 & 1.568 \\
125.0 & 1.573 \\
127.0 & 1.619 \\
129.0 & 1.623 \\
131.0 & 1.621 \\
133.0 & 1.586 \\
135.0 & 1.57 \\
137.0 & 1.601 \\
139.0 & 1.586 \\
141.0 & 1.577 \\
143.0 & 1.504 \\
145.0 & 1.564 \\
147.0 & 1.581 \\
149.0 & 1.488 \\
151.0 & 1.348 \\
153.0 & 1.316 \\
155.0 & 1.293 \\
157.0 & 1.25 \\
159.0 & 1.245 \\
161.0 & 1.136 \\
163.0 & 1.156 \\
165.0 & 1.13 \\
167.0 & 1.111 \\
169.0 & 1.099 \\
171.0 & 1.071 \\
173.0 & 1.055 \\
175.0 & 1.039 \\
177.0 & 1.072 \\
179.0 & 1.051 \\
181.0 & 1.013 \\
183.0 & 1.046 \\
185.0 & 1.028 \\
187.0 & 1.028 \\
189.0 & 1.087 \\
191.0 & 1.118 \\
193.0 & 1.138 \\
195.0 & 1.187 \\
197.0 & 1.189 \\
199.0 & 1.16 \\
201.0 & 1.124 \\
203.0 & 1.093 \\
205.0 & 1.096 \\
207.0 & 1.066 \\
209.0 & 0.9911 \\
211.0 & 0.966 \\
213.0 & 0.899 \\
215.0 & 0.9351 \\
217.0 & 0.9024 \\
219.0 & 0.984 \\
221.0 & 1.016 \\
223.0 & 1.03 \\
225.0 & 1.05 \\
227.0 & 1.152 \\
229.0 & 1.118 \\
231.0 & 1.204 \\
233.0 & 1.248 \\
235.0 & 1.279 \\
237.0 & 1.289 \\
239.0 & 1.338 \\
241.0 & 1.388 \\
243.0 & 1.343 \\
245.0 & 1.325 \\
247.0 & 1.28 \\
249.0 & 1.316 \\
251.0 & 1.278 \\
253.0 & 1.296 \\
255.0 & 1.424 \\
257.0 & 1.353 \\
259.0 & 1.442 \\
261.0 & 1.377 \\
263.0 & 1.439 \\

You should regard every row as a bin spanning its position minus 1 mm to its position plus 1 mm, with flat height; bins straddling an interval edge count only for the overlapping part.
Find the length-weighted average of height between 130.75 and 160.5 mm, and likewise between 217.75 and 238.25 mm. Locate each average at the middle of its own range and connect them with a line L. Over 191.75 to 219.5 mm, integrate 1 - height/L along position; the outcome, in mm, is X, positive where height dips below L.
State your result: 3.9 mm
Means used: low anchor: 1.47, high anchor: 1.14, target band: 1.05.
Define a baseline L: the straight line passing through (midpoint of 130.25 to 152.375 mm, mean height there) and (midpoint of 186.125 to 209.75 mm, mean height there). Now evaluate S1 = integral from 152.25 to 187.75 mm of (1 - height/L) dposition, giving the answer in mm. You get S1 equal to 5.5 mm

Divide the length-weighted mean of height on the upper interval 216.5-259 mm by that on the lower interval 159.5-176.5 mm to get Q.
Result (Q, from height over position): 1.11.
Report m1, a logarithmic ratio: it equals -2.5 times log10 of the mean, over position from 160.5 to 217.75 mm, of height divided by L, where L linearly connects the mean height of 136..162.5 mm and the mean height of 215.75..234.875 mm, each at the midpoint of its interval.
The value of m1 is 0.16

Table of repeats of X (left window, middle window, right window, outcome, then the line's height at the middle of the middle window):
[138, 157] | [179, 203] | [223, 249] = 4.5 mm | 1.36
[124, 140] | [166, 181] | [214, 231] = 3.0 mm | 1.34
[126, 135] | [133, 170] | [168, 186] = -0.2 mm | 1.36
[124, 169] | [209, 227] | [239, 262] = 5.1 mm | 1.37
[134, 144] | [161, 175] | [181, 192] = 1.7 mm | 1.26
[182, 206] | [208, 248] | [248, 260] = 3.6 mm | 1.25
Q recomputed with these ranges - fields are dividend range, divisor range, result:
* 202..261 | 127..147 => 0.74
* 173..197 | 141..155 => 0.74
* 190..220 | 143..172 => 0.83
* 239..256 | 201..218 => 1.33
